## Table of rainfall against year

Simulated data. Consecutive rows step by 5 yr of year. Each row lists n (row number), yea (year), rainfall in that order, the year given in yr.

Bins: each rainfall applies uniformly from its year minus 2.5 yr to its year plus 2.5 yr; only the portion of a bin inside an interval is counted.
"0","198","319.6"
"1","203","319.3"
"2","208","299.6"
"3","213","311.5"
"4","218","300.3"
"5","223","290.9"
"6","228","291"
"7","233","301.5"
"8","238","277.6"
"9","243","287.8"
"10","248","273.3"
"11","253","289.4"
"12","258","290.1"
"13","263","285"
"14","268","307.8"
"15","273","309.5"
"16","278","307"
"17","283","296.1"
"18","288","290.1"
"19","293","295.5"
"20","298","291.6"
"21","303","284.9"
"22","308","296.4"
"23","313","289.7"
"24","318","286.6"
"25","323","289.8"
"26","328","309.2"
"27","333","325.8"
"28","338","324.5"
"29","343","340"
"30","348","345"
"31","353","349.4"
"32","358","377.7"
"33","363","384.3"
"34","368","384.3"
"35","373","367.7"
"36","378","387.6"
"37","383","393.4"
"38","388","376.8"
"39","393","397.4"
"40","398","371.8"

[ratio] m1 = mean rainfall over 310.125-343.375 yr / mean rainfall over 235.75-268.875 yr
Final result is 1.1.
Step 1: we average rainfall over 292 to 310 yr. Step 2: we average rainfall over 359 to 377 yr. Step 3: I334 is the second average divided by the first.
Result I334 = 1.30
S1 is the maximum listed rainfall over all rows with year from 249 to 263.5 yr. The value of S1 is 290.1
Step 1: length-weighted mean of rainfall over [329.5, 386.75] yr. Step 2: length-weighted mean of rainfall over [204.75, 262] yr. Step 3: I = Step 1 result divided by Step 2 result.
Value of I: 1.24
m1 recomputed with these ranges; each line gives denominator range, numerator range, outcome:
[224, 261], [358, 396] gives 1.34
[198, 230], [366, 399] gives 1.26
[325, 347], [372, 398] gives 1.18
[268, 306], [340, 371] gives 1.22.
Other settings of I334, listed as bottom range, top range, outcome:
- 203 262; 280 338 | 1.01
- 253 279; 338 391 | 1.24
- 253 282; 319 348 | 1.07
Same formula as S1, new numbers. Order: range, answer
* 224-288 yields 309.5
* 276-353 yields 349.4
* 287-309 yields 296.4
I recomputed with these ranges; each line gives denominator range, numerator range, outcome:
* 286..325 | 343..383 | 1.27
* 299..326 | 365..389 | 1.32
